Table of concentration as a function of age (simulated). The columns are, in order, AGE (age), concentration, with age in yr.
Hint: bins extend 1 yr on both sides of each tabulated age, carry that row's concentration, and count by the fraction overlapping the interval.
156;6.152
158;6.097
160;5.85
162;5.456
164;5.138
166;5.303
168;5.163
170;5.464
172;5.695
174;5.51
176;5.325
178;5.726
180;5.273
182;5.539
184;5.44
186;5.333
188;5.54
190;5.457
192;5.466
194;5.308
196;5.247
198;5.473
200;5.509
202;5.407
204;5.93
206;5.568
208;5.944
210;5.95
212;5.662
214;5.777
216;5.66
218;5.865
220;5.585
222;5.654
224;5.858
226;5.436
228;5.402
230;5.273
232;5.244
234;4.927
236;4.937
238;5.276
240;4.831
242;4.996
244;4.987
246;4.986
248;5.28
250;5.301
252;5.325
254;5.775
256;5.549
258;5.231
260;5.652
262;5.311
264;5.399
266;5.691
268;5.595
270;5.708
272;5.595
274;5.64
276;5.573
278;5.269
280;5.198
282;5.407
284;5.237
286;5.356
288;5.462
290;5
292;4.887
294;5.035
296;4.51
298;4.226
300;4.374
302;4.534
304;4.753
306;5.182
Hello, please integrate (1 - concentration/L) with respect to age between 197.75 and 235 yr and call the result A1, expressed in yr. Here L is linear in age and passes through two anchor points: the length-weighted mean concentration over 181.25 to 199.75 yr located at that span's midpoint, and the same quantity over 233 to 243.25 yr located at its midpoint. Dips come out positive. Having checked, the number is -2.8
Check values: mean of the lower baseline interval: 5.42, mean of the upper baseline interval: 4.99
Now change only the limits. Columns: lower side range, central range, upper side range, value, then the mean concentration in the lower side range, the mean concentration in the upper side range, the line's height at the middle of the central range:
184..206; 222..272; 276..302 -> -1.3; 5.47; 5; 5.21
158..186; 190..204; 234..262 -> -0.1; 5.47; 5.23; 5.39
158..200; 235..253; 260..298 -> 0.9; 5.45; 5.31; 5.36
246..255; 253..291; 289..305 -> -3.1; 5.37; 4.66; 5.05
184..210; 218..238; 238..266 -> 0.0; 5.53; 5.29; 5.4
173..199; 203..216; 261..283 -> -0.8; 5.43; 5.49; 5.45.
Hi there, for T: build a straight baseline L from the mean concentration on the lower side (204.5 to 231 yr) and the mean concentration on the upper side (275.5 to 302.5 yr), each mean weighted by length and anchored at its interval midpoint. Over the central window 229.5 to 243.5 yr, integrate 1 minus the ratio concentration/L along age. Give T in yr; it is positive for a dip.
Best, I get 1.1 yr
